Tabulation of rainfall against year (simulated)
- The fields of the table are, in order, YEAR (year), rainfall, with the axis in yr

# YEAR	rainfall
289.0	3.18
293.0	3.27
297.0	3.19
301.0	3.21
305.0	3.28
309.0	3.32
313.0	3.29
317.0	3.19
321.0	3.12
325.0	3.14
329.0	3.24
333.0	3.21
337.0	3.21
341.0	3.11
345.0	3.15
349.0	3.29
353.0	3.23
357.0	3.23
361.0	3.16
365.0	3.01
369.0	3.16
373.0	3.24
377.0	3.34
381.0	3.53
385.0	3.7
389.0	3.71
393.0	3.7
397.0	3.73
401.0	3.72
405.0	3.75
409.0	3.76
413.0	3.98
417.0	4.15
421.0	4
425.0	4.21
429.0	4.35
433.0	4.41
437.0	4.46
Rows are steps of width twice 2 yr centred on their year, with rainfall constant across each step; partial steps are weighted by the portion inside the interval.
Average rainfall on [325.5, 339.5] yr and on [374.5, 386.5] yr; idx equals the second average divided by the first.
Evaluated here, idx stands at 1.1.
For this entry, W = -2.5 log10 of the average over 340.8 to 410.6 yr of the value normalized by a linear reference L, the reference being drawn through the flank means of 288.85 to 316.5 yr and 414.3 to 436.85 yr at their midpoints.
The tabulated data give 0.12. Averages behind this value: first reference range 3.25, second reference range 4.24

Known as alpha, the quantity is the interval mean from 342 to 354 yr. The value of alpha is 3.21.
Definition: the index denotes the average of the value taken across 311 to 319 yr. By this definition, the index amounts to 3.24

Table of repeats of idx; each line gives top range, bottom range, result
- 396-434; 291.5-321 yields 1.24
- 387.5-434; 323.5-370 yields 1.24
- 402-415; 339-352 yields 1.20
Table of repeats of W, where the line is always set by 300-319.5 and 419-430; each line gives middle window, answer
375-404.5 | 0.07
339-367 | 0.14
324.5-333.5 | 0.07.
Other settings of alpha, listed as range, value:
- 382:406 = 3.71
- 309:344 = 3.2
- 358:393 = 3.37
